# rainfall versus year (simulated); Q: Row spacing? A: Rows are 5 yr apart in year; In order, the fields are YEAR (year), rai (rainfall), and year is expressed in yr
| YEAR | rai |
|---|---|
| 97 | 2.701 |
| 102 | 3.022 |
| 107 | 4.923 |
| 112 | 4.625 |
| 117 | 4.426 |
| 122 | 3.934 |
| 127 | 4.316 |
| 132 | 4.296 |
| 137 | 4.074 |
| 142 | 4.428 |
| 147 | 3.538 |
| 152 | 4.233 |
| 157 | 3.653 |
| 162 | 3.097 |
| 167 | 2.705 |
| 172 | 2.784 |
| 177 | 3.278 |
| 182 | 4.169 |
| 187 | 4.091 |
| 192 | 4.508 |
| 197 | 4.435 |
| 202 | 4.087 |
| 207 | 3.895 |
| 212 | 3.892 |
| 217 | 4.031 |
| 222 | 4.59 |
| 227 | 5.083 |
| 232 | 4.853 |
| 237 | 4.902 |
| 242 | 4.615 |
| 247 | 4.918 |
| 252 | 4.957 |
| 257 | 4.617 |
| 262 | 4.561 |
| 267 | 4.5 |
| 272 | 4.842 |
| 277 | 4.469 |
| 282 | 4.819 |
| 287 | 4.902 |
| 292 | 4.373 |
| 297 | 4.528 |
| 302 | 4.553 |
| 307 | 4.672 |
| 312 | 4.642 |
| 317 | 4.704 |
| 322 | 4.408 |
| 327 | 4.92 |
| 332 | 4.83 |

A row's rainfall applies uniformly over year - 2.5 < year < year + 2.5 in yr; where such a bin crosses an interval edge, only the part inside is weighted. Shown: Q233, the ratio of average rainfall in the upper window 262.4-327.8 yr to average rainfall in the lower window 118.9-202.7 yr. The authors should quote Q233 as 1.20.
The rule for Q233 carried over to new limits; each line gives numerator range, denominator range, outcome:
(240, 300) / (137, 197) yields 1.25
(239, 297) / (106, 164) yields 1.14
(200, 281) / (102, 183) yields 1.18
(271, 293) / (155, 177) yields 1.53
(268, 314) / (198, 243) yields 1.05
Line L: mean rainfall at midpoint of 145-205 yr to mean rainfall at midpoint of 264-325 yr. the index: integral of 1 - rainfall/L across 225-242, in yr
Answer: -3.00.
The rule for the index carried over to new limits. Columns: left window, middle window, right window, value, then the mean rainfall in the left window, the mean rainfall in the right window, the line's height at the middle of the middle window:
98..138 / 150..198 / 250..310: 7.3 yr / 4.15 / 4.65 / 4.32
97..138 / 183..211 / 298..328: 0.9 yr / 4.12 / 4.63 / 4.32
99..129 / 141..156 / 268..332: 1.0 yr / 4.18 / 4.66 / 4.27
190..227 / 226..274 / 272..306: -3.5 yr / 4.26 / 4.63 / 4.45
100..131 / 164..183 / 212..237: 5.4 yr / 4.23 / 4.59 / 4.42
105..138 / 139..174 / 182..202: 6.7 yr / 4.38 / 4.29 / 4.33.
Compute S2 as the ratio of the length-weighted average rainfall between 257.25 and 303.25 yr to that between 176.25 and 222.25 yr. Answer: 1.1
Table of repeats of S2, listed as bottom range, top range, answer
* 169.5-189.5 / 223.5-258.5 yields 1.35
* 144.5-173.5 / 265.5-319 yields 1.38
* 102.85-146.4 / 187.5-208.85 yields 0.99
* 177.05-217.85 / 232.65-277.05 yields 1.16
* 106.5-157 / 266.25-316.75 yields 1.10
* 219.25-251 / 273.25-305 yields 0.96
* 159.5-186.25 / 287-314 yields 1.40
